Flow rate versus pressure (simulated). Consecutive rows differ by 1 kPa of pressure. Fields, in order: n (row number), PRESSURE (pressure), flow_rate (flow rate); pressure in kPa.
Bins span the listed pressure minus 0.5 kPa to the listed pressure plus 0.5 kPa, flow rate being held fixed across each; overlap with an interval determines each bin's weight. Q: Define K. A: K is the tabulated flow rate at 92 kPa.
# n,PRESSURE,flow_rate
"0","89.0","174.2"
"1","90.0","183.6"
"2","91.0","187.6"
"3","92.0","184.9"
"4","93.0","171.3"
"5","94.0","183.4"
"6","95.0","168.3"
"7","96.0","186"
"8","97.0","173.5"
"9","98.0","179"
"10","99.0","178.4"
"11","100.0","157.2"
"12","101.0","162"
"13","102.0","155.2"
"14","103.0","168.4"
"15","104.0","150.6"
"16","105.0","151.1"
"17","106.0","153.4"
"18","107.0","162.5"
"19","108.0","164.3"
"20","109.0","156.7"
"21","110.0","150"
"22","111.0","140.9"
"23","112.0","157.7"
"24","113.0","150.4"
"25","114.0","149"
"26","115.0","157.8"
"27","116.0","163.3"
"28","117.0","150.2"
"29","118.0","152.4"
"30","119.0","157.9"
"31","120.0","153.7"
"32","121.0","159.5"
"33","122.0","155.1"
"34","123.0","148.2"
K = 184.9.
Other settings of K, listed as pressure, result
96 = 186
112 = 157.7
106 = 153.4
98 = 179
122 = 155.1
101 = 162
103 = 168.4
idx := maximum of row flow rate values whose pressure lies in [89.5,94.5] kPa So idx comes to 187.6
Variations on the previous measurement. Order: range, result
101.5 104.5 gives 168.4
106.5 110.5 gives 164.3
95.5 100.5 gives 186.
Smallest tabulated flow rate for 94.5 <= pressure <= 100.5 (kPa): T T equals 157.2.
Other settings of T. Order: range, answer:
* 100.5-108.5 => 150.6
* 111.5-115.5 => 149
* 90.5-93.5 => 171.3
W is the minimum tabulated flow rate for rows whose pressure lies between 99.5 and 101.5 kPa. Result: 157.2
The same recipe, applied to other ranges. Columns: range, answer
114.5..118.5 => 150.2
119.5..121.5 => 153.7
